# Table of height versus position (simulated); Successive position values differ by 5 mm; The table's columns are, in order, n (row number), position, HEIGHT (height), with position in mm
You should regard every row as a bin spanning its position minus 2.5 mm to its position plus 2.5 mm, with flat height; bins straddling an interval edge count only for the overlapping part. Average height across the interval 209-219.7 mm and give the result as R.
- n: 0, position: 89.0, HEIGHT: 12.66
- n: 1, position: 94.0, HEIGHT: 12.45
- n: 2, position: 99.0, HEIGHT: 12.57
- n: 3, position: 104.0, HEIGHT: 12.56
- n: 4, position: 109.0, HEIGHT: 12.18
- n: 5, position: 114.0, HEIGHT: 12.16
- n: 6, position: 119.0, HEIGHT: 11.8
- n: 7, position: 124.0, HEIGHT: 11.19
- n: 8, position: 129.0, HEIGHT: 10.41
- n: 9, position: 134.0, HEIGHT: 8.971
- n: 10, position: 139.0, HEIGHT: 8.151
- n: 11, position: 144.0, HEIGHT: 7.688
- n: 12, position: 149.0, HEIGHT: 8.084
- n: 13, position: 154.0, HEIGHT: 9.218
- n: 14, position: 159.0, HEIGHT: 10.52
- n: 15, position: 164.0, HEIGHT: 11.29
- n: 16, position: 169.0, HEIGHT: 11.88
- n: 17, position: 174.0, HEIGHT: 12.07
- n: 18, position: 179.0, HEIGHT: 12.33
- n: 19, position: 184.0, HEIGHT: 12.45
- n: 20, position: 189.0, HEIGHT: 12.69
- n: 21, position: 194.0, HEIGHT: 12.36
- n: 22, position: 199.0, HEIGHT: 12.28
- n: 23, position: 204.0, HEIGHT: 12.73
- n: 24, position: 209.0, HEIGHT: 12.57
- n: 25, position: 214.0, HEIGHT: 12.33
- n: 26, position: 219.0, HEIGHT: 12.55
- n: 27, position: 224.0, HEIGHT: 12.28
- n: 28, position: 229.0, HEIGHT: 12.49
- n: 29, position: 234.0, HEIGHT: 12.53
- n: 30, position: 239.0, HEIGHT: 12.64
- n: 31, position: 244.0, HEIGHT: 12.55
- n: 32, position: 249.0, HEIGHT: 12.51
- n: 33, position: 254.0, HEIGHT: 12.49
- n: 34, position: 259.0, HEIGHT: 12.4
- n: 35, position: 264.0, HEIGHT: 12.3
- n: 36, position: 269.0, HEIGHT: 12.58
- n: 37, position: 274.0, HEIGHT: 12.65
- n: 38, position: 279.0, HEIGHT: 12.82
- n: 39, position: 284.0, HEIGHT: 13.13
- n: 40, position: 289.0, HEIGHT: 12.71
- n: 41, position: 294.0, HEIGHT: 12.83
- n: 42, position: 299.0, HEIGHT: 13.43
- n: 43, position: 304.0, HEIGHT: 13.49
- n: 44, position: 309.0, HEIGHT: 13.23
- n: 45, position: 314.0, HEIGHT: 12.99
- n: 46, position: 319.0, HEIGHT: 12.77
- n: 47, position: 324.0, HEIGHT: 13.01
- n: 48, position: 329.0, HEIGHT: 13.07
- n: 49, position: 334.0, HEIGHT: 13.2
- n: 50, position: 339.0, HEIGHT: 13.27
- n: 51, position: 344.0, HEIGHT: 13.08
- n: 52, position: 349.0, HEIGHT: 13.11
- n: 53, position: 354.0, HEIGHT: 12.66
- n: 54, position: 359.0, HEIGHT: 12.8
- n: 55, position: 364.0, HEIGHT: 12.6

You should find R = 12.5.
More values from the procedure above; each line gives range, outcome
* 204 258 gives 12.5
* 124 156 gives 8.94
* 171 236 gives 12.4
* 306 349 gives 13.1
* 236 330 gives 12.8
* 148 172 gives 10.4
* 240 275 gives 12.5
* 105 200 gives 10.9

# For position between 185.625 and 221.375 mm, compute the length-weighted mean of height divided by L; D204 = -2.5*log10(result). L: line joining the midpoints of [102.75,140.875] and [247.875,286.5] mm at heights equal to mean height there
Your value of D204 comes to -0.056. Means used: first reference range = 10.9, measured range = 12.5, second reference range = 12.6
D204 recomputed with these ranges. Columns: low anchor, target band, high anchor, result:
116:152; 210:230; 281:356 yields -0.12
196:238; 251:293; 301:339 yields 0.02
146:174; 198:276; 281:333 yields -0.07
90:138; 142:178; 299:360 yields 0.16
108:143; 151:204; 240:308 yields -0.04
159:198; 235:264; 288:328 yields 0.01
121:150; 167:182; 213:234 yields -0.14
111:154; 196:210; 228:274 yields -0.10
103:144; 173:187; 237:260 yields -0.07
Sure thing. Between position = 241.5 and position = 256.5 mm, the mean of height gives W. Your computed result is 12.5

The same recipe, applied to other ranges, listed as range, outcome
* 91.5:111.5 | 12.4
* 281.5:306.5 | 13.1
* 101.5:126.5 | 12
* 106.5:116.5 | 12.2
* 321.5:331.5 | 13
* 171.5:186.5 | 12.3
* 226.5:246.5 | 12.6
